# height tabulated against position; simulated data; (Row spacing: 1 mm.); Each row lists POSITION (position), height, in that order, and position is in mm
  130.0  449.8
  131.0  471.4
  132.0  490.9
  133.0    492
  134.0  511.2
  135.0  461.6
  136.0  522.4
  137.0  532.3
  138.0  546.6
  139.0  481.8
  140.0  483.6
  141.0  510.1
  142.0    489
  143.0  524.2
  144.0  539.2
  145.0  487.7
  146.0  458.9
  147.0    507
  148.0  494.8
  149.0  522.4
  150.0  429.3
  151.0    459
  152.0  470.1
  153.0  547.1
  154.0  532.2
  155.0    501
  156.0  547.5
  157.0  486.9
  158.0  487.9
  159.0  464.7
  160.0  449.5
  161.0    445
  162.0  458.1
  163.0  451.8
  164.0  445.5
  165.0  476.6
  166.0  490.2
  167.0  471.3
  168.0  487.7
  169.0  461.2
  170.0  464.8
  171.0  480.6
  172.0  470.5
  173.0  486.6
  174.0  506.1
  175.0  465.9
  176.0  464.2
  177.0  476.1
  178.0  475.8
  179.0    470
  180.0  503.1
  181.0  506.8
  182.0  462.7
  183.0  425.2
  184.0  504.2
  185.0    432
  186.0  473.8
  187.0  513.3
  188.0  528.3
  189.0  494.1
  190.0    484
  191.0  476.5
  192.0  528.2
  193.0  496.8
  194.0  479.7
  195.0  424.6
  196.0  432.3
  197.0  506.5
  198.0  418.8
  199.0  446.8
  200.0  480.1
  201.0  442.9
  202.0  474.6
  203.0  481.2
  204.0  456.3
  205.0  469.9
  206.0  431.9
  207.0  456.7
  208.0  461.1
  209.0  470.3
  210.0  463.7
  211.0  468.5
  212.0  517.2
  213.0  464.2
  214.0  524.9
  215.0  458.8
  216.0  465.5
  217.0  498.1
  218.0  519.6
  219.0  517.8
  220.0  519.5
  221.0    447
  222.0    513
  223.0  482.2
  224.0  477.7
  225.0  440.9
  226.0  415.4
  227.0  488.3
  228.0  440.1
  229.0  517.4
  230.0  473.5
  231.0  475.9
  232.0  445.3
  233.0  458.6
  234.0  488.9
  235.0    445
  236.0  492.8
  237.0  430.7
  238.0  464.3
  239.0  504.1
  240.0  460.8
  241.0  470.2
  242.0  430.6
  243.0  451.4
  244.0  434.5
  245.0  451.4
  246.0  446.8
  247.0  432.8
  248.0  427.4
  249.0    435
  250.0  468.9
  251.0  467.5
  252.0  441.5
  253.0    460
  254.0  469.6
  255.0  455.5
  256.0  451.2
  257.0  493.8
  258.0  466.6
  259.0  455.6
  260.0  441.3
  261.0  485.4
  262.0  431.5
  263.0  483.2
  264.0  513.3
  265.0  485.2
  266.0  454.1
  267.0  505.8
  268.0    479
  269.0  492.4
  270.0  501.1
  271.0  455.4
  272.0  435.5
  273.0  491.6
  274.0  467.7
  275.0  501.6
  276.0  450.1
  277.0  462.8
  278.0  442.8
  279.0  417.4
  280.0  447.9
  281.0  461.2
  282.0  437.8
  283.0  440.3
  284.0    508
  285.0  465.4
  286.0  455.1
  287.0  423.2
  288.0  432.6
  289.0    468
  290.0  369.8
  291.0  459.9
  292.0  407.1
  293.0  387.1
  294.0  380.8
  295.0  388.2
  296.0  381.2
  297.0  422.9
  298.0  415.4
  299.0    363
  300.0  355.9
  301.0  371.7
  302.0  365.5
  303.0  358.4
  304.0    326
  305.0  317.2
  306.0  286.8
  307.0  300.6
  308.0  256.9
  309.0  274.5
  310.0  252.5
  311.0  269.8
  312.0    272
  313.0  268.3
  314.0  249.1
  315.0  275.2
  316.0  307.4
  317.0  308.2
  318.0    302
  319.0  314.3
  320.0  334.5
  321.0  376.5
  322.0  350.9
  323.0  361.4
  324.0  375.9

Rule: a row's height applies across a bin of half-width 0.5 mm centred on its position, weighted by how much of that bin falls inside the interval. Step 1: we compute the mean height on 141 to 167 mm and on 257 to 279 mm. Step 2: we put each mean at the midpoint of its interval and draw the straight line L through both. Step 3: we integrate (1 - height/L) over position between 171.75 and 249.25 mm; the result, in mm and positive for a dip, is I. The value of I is 1.3 mm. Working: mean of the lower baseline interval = 487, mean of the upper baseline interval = 471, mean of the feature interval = 471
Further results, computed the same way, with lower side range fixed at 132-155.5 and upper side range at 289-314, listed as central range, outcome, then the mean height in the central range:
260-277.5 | -4.58 mm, 475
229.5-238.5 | -1.16 mm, 464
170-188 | -0.52 mm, 479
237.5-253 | -2.05 mm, 453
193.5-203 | -0.24 mm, 458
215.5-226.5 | -1.50 mm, 482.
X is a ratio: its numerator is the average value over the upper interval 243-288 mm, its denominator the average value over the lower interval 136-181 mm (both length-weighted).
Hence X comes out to 0.9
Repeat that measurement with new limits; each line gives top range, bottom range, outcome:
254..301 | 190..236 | 0.95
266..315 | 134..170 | 0.81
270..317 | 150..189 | 0.81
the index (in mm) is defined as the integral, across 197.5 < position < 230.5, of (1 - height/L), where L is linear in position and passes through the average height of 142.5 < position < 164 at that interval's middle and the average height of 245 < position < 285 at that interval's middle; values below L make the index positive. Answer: 0.10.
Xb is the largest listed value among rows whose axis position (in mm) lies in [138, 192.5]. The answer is 547.5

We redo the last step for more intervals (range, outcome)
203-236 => 524.9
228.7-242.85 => 517.4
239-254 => 504.1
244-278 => 513.3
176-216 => 528.3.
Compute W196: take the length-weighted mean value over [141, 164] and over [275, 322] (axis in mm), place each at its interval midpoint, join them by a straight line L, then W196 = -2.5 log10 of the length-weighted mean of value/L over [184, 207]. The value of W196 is -0.04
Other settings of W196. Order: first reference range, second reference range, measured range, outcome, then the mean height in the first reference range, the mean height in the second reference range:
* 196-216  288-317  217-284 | -0.14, 467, 342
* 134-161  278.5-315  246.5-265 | -0.14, 497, 372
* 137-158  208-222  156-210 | 0.05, 501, 487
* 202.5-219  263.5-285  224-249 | 0.04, 477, 469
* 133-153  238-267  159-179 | 0.04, 498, 460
